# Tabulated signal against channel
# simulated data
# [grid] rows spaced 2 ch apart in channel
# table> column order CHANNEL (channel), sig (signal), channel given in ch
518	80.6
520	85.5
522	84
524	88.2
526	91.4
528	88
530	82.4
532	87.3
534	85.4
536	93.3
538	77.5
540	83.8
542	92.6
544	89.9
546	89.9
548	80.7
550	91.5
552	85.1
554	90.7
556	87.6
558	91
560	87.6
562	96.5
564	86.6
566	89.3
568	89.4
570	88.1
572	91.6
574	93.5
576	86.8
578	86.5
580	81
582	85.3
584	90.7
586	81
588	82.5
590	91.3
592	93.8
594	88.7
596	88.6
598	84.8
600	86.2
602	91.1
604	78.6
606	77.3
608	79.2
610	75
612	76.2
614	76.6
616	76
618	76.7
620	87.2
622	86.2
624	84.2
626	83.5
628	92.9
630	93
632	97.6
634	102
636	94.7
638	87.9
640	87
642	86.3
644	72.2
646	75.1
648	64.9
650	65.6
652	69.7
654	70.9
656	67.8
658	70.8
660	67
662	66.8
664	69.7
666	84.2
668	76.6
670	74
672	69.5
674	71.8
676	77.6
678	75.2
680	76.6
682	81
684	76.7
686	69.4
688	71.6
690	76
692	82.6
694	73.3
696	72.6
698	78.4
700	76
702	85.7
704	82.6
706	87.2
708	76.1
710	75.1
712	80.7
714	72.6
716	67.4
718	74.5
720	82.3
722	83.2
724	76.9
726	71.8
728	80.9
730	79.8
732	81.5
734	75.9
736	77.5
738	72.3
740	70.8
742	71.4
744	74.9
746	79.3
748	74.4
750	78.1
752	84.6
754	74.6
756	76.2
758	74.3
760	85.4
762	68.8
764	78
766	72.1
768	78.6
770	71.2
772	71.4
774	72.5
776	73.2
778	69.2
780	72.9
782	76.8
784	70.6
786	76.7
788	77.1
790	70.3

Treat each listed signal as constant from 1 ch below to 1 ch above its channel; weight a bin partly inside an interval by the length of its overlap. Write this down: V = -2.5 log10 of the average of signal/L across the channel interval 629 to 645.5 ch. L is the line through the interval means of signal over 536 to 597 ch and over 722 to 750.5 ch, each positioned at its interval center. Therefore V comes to -0.08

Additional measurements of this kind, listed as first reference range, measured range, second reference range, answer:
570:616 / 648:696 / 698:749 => 0.10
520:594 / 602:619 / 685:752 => 0.09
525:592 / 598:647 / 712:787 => -0.01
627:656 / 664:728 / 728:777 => 0.03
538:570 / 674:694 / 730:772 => 0.06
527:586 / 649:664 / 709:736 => 0.19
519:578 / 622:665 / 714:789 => 0.04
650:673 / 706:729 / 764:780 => -0.07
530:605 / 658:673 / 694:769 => 0.13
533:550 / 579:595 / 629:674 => -0.05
